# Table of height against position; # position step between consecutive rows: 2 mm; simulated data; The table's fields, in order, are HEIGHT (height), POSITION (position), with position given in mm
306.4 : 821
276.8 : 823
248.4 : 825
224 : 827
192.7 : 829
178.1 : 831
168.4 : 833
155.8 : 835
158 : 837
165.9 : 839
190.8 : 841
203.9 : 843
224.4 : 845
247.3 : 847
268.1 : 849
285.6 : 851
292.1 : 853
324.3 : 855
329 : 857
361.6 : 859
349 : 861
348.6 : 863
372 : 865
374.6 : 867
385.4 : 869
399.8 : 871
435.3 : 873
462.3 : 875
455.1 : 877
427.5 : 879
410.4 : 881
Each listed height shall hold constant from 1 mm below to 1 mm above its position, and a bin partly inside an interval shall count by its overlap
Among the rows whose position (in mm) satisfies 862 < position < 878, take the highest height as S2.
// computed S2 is 462.3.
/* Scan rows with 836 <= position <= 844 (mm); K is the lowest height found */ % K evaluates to 158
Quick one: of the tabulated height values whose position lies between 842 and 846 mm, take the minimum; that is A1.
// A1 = 203.9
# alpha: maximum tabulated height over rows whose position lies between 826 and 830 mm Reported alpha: 224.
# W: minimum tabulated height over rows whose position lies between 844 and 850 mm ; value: 224.4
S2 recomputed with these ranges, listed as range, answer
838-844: 203.9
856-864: 361.6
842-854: 292.1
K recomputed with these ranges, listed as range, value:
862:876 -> 348.6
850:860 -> 285.6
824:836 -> 155.8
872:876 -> 435.3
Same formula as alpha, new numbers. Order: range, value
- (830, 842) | 190.8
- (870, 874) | 435.3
